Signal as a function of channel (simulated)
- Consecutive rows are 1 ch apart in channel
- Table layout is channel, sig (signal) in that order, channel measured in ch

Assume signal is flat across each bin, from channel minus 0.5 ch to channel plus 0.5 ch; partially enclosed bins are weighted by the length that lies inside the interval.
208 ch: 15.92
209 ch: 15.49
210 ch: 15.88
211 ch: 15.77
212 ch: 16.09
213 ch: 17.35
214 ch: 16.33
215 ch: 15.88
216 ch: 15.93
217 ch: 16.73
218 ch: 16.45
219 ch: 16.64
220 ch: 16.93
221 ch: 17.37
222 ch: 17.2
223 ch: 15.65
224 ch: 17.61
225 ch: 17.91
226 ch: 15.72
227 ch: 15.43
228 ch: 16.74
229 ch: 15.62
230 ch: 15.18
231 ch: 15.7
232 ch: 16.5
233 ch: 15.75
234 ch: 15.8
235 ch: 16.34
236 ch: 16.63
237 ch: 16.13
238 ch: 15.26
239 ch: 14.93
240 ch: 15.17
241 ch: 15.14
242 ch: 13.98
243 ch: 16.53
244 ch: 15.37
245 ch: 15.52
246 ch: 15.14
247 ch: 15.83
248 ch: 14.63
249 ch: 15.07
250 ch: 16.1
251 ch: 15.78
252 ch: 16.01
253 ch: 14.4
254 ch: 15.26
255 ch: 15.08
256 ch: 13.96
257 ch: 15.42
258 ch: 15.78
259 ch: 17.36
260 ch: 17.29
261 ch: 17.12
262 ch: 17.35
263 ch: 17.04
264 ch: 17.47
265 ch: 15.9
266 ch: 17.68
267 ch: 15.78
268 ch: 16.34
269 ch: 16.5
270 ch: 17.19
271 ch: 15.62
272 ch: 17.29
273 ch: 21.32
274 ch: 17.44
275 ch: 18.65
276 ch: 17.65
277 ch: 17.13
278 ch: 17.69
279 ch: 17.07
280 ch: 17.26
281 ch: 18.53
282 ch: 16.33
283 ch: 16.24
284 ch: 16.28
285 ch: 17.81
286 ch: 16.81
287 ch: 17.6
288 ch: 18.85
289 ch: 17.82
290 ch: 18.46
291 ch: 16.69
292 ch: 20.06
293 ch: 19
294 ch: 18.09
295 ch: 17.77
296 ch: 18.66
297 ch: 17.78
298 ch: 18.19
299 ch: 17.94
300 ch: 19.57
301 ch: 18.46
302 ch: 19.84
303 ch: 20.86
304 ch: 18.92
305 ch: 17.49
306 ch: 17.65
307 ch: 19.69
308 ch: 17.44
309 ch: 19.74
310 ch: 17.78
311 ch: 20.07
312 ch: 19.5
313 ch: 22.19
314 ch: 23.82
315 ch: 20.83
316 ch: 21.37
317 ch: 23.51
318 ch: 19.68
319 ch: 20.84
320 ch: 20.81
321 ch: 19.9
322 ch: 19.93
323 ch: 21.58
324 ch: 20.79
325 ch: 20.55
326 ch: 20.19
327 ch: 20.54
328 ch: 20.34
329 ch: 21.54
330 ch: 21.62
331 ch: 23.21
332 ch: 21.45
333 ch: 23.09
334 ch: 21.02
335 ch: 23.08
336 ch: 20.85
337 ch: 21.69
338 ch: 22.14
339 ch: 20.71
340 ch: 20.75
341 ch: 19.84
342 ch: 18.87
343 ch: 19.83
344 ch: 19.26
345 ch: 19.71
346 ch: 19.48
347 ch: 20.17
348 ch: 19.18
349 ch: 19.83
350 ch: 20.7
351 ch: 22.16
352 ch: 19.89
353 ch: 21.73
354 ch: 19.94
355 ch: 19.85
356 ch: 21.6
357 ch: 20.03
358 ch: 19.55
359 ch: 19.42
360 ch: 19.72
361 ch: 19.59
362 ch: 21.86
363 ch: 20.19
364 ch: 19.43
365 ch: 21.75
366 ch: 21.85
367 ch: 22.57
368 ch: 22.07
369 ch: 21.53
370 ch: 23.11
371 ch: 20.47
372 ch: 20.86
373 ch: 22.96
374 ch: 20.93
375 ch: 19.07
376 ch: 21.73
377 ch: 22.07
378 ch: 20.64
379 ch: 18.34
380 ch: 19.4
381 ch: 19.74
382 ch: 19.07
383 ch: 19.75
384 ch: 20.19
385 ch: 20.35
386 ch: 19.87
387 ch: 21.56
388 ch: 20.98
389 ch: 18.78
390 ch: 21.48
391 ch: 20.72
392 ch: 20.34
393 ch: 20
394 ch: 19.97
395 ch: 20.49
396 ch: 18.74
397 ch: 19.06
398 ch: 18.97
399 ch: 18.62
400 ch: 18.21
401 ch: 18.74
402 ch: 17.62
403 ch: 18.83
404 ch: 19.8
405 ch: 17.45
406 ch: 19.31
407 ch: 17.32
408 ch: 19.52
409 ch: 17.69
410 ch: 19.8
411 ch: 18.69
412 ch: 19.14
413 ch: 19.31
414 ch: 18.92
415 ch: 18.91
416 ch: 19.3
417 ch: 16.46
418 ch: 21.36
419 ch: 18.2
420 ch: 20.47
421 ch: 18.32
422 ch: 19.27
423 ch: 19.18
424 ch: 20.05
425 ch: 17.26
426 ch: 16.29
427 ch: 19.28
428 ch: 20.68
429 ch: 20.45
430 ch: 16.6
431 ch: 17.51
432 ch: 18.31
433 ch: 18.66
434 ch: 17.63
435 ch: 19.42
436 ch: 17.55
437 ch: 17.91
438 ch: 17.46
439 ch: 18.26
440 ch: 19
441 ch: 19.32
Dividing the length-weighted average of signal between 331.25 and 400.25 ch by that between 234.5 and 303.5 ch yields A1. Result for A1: 1.21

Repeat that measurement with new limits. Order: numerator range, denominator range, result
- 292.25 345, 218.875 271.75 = 1.26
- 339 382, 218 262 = 1.29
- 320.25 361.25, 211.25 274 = 1.27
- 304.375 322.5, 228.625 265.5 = 1.28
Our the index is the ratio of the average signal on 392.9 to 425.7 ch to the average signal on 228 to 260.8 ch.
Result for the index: 1.21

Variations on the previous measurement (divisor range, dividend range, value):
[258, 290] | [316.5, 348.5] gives 1.20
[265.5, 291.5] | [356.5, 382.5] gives 1.19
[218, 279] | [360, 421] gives 1.22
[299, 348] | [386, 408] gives 0.95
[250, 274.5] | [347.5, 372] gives 1.26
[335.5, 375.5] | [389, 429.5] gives 0.93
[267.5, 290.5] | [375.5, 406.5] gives 1.13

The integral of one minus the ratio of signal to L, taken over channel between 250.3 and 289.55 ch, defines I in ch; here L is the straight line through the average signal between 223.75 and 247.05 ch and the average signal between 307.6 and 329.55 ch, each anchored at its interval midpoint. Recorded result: 2.05 ch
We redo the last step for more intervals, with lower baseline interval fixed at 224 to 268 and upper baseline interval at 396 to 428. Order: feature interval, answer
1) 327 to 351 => -4.5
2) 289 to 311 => -2.3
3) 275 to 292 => -1.0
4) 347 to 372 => -4.0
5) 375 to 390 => -1.6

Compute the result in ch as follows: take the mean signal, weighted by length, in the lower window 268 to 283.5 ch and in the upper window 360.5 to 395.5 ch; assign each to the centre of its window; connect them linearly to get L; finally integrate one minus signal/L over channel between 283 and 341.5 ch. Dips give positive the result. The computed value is -3.9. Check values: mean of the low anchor 17.4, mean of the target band 19.8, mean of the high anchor 20.7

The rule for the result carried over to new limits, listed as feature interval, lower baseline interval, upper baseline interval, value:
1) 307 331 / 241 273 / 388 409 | -4.4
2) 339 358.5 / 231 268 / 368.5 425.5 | -1.9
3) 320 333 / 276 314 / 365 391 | -1.2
